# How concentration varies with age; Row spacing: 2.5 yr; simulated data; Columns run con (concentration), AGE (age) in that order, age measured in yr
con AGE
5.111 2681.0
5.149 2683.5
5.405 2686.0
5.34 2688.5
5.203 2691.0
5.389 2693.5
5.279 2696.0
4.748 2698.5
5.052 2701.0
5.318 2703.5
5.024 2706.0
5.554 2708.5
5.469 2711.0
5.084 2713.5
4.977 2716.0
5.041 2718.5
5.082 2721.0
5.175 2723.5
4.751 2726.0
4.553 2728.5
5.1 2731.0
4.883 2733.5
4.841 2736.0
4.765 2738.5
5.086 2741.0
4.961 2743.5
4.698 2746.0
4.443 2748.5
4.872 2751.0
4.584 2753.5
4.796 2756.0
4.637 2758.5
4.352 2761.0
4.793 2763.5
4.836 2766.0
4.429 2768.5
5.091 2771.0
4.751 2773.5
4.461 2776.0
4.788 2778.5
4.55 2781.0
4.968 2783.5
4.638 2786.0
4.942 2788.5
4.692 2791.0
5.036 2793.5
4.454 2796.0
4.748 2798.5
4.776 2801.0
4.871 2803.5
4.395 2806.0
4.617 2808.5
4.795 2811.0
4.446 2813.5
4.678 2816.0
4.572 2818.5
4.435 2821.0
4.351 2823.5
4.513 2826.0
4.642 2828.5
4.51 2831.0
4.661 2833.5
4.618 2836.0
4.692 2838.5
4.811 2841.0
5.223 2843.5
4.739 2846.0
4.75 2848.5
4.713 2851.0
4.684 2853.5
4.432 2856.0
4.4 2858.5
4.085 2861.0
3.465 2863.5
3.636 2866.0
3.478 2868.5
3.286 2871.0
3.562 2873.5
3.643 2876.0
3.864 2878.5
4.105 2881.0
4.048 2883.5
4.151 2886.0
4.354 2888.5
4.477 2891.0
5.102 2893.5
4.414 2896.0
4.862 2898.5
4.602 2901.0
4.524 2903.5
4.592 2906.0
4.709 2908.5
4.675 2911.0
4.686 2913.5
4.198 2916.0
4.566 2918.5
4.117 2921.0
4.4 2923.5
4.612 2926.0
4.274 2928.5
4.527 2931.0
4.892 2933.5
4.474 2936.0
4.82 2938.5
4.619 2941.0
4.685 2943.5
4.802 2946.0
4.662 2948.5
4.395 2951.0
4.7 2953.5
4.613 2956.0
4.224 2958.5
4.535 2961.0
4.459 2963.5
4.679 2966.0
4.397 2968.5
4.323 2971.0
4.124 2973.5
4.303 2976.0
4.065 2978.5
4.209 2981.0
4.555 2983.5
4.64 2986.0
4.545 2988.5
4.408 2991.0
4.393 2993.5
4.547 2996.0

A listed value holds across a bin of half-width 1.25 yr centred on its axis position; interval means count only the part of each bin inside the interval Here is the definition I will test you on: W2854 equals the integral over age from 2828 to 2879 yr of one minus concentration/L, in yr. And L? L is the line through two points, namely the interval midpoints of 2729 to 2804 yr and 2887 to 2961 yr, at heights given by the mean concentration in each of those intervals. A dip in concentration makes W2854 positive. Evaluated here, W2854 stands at 4.1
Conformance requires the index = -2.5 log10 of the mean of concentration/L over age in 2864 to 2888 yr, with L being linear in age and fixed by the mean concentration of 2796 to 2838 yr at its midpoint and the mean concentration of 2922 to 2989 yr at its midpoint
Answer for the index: 0.21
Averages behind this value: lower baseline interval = 4.6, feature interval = 3.76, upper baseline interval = 4.5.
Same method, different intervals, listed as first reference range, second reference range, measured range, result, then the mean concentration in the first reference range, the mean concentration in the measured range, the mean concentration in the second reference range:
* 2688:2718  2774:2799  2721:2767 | 0.04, 5.2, 4.79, 4.73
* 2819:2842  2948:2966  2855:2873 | 0.20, 4.58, 3.81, 4.52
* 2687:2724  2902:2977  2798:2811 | 0.05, 5.18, 4.69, 4.52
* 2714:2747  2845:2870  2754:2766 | 0.02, 4.92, 4.66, 4.22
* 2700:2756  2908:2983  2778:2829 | 0.03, 4.96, 4.66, 4.49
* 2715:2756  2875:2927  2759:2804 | 0.00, 4.86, 4.73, 4.42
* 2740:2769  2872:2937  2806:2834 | 0.00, 4.71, 4.56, 4.4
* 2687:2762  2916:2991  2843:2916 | 0.08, 4.97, 4.31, 4.48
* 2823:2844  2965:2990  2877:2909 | 0.03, 4.66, 4.43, 4.38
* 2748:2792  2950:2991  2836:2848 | -0.05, 4.71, 4.83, 4.42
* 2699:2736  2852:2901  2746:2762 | 0.05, 5.06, 4.62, 4.12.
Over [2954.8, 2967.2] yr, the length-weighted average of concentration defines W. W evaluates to 4.5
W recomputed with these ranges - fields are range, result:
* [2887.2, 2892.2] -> 4.41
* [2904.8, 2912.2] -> 4.66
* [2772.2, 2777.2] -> 4.61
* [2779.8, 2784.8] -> 4.76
